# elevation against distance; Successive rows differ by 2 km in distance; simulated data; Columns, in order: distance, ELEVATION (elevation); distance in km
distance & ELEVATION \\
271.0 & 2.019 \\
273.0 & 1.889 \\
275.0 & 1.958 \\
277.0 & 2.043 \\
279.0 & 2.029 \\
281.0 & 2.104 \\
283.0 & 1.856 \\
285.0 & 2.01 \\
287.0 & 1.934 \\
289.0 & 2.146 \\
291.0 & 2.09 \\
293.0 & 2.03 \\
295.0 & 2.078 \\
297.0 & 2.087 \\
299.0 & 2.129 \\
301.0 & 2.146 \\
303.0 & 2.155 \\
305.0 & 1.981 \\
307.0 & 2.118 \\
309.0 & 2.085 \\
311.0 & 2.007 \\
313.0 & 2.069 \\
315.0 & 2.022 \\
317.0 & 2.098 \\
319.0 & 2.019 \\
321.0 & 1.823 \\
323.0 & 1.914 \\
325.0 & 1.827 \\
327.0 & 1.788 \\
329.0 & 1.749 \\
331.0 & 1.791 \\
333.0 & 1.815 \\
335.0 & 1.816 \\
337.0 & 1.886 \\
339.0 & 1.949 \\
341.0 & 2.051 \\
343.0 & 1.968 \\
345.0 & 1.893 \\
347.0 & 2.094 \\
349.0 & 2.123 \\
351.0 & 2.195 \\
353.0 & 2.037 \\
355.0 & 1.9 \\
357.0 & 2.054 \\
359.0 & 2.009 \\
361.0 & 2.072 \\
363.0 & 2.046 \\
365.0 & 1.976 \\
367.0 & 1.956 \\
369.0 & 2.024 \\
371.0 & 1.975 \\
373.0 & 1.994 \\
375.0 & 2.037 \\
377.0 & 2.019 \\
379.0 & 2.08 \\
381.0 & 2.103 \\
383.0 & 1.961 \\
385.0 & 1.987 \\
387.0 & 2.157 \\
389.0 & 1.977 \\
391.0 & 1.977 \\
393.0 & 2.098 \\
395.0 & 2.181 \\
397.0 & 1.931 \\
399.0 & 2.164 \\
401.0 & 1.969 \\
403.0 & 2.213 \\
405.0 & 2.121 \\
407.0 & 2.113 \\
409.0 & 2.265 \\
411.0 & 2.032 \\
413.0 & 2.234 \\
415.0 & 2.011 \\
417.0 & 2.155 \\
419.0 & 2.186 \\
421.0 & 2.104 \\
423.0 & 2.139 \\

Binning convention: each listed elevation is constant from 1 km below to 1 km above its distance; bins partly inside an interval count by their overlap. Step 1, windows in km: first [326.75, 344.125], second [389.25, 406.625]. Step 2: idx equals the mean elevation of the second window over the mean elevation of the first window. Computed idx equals 1.1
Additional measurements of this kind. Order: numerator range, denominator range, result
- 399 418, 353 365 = 1.06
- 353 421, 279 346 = 1.04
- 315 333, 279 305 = 0.91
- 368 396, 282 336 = 1.03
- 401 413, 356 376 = 1.06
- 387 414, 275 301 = 1.03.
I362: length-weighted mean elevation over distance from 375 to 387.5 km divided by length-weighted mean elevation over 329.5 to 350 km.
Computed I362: 1.06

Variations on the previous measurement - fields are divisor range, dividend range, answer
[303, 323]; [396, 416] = 1.04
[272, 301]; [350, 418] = 1.01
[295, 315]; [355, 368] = 0.96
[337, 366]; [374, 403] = 1.01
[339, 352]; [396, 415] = 1.03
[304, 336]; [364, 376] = 1.03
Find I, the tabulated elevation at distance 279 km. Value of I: 2.029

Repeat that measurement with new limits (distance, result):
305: 1.981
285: 2.01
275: 1.958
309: 2.085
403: 2.213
